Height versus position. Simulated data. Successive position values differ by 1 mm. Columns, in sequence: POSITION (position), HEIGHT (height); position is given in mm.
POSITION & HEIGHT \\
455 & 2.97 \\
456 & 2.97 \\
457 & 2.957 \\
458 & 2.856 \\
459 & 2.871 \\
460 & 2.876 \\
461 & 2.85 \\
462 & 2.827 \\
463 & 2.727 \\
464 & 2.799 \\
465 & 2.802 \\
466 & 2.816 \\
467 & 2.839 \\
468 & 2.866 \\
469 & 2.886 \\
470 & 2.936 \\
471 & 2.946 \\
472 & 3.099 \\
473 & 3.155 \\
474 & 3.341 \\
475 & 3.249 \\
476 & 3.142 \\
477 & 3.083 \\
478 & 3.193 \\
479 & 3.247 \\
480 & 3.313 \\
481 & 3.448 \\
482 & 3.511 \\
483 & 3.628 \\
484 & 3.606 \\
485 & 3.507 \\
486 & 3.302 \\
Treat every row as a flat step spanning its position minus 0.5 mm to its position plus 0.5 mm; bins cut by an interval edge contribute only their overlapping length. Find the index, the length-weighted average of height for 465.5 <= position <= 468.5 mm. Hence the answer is 2.84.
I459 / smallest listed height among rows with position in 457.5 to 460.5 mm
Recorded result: 2.856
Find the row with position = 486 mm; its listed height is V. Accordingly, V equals 3.302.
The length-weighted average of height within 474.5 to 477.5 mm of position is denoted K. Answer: 3.16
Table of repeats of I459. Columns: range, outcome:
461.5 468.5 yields 2.727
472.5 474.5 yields 3.155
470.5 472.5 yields 2.946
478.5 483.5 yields 3.247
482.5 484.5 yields 3.606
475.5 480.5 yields 3.083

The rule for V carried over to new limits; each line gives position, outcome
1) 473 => 3.155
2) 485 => 3.507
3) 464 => 2.799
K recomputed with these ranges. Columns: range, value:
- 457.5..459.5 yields 2.86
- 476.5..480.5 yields 3.21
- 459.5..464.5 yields 2.82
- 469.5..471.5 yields 2.94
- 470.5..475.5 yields 3.16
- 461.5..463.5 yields 2.78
